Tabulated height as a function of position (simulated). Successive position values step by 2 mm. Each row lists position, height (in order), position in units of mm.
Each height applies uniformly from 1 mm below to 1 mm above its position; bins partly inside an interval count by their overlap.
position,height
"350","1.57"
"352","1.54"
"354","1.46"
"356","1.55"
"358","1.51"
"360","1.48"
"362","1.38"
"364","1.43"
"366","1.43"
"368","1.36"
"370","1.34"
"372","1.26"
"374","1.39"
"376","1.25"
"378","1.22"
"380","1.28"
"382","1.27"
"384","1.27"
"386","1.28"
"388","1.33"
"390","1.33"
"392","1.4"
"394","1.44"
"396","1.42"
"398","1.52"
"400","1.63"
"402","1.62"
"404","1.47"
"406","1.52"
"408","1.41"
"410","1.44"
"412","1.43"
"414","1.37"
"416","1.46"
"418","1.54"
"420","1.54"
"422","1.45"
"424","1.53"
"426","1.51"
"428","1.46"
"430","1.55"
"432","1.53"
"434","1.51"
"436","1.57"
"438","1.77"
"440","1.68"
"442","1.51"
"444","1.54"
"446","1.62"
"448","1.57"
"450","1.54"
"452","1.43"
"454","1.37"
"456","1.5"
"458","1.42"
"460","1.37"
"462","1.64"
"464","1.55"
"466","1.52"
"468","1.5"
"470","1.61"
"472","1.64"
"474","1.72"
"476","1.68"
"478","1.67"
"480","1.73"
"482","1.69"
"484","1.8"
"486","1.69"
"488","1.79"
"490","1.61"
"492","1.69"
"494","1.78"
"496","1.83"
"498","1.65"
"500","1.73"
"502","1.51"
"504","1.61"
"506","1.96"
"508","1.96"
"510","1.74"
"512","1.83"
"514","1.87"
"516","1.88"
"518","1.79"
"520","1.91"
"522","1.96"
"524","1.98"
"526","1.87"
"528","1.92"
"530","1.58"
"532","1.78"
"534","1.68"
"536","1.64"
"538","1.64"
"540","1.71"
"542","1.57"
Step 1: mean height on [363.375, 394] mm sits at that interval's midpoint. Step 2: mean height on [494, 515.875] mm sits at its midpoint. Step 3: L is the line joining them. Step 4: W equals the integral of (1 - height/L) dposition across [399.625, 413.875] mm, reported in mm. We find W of -0.7 mm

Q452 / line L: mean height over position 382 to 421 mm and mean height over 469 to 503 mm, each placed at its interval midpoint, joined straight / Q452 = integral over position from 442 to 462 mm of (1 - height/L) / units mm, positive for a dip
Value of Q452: 1.2 mm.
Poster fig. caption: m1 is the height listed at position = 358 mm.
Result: 1.51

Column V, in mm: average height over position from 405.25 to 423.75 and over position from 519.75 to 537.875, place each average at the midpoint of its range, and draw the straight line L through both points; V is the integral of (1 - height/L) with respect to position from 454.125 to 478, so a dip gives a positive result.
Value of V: 0.89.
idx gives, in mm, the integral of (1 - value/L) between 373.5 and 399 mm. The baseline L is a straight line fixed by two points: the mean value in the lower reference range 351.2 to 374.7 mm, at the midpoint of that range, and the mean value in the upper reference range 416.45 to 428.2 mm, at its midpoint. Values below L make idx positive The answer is 2.1 mm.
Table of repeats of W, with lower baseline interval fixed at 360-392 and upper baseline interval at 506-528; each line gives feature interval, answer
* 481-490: 0.17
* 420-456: 0.81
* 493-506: 0.78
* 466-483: 0.70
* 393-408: -0.89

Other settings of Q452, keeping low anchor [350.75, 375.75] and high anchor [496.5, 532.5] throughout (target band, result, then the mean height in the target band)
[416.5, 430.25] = 0.6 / 1.51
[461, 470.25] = 0.7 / 1.56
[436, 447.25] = 0.0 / 1.62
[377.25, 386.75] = 1.3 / 1.26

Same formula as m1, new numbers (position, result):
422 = 1.45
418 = 1.54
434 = 1.51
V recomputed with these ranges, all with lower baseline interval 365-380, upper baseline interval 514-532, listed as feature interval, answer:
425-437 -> 0.1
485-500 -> 0.2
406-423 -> 0.1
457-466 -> 0.8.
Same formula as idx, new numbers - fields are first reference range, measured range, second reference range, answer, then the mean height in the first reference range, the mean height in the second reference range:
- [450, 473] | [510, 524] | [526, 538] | -1.6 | 1.51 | 1.73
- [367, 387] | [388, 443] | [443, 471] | -4.0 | 1.29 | 1.51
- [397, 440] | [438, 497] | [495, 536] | 1.7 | 1.52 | 1.8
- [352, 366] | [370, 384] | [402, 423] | 1.8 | 1.47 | 1.47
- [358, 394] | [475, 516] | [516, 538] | -0.8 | 1.34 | 1.81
